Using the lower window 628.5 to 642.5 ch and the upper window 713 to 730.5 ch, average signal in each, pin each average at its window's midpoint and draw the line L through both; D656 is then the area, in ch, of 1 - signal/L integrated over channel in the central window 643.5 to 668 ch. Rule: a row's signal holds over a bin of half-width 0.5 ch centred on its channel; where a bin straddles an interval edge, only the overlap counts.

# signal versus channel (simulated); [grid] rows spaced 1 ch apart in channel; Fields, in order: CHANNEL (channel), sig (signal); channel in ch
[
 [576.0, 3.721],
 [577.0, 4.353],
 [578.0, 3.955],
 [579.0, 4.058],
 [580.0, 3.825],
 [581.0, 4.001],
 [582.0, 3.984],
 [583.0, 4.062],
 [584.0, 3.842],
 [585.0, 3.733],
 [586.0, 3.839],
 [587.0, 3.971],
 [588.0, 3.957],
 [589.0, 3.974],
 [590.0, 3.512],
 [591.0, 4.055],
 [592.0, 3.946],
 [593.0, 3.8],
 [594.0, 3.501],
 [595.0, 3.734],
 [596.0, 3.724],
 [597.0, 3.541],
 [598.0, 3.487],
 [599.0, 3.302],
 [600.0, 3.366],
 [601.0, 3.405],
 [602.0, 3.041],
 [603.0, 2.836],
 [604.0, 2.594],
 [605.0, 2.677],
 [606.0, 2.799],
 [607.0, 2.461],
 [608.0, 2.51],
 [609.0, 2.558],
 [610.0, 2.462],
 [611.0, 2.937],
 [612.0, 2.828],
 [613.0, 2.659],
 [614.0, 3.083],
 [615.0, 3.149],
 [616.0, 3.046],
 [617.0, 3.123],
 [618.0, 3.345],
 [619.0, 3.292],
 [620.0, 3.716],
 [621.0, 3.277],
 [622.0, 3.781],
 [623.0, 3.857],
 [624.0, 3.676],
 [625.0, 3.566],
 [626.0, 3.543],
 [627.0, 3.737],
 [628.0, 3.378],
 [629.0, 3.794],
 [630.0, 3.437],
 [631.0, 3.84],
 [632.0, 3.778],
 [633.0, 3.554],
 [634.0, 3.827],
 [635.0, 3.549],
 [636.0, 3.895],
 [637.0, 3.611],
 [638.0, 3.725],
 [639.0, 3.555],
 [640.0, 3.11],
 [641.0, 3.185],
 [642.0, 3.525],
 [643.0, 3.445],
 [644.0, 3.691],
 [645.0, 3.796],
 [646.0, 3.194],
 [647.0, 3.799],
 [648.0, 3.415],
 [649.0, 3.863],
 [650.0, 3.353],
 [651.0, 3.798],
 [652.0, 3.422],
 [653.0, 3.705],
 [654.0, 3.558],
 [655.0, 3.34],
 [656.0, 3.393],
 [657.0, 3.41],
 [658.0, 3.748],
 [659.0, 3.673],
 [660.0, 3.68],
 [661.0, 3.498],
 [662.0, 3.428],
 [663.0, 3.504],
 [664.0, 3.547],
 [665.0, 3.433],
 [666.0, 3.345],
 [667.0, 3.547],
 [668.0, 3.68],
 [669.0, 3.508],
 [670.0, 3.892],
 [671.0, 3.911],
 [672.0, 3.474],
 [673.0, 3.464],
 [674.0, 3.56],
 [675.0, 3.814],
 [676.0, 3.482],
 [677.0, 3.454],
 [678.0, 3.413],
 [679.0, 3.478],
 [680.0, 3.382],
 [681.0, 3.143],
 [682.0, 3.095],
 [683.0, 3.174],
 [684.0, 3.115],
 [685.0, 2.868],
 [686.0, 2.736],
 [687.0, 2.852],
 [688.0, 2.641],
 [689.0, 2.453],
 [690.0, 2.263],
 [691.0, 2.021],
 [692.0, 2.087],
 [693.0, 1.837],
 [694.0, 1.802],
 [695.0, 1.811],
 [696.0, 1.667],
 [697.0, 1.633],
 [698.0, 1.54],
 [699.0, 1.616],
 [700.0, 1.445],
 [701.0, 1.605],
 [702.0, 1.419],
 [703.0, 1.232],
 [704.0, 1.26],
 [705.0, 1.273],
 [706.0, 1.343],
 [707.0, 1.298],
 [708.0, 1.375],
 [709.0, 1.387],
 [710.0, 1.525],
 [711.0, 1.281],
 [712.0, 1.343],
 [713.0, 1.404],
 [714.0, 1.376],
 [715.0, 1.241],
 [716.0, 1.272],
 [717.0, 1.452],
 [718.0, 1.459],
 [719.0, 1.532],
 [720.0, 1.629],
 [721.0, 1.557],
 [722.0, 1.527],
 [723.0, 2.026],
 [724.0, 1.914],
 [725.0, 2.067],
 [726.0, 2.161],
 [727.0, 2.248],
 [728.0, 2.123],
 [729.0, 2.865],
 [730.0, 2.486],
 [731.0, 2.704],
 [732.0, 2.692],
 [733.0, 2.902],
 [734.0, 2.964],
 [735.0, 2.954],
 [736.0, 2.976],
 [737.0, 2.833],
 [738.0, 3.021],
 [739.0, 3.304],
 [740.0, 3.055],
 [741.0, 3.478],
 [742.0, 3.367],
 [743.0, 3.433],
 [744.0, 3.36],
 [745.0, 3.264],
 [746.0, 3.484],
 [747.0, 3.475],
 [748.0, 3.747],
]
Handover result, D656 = -2.91 ch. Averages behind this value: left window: 3.6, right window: 1.81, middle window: 3.55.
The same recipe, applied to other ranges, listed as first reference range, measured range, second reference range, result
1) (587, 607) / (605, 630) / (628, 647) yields 2.30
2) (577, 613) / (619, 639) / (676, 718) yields -4.61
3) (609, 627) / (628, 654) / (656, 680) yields -1.54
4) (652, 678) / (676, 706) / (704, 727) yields 3.39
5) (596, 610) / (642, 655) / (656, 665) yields -0.57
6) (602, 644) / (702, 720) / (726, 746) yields 9.86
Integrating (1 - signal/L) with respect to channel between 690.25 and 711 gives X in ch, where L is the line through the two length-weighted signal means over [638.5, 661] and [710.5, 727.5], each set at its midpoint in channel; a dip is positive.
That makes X 5.6 ch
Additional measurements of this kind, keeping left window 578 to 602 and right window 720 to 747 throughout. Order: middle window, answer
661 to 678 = -2.0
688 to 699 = 3.9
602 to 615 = 3.2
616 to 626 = 0.1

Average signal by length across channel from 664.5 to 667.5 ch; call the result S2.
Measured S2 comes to 3.44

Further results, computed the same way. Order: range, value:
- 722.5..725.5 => 2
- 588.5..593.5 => 3.86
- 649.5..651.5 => 3.58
